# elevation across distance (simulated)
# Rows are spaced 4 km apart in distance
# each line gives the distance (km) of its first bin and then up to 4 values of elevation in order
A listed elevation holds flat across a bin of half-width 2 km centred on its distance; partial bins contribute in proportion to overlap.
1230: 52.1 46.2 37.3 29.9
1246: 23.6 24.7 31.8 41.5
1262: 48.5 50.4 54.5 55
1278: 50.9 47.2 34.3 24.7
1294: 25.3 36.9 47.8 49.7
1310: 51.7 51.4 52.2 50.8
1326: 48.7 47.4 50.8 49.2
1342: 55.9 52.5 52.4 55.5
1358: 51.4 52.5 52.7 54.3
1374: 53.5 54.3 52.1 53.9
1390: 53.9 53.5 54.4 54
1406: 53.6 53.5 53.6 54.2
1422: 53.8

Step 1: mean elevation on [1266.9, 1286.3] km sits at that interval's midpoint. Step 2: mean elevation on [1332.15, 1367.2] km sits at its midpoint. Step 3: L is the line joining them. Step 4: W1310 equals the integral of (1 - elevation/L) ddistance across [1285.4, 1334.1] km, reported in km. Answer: 6.8 km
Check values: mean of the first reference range 49.7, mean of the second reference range 52.5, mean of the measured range 44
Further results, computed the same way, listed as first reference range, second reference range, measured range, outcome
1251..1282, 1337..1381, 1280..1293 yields 3.6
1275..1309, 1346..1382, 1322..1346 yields -1.4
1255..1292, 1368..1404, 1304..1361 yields -2.2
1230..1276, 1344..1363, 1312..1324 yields -0.7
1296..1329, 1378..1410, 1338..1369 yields -1.1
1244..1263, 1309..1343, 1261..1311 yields -4.5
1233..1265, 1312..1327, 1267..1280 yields -3.9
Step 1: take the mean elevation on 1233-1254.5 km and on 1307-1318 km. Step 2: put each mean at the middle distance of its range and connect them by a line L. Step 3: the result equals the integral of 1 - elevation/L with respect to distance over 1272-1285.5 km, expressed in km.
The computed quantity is -2.45 km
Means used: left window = 31.6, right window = 51.5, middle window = 49.2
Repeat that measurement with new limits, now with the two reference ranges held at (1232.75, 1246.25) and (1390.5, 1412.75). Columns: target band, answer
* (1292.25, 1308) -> 0.7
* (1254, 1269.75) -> -3.4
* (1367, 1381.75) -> -0.9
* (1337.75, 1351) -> -1.6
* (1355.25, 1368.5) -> -0.9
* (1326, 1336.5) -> -0.8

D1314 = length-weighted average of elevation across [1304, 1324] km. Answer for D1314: 51.2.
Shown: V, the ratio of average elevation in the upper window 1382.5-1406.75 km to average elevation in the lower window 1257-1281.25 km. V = 1.1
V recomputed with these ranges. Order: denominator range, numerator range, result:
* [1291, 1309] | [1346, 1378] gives 1.34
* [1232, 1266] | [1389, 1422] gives 1.48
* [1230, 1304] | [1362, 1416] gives 1.35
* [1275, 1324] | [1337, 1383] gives 1.21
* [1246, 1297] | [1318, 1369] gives 1.29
